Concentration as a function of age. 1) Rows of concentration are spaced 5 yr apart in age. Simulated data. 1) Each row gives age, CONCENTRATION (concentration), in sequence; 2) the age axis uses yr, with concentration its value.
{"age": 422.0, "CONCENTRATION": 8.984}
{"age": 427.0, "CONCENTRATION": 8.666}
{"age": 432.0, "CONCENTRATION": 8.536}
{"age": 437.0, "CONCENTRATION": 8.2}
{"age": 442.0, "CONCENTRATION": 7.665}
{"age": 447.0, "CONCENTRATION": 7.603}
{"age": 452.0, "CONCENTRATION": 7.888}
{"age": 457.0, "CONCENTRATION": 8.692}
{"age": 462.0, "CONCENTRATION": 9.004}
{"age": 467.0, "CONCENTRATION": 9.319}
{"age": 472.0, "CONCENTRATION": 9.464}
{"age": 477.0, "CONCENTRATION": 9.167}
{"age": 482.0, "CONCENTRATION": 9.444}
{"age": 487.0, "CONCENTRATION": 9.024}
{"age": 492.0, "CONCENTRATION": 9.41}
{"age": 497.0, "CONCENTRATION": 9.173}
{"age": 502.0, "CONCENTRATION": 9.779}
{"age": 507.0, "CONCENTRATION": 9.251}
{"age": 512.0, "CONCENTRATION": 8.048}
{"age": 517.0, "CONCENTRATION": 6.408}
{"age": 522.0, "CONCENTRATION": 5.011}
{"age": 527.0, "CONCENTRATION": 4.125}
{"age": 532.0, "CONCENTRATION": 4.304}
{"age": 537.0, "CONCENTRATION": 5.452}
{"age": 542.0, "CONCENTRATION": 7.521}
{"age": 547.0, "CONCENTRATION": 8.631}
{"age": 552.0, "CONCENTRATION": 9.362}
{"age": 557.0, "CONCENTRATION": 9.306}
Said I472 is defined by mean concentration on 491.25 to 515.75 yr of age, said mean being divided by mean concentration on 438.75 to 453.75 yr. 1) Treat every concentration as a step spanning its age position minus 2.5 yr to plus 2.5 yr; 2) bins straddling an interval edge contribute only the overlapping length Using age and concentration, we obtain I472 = 1.2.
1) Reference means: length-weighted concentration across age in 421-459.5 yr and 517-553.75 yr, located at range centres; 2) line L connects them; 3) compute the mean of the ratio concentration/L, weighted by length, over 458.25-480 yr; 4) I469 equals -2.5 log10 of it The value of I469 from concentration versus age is -0.20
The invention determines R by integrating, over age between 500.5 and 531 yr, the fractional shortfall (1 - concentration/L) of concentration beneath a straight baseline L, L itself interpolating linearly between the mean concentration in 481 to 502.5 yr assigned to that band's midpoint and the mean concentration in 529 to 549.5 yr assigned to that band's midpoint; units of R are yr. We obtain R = 4.2 yr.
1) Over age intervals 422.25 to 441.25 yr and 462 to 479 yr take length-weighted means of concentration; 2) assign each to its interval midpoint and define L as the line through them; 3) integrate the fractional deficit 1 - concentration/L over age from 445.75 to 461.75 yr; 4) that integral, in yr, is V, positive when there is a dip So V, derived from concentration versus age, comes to 1.2 yr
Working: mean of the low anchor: 8.45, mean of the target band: 8.23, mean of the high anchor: 9.28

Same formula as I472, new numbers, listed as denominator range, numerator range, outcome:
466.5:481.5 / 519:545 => 0.58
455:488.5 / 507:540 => 0.64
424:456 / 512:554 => 0.79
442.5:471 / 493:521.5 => 0.98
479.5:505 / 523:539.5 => 0.50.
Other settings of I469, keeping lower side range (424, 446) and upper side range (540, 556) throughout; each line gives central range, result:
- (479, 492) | -0.11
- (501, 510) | -0.11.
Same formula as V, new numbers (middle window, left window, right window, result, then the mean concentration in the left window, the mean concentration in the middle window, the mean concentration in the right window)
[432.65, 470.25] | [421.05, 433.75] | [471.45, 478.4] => 2.7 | 8.71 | 8.37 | 9.3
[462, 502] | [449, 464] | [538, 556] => -4.1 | 8.48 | 9.3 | 8.32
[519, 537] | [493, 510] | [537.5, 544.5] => 7.1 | 9.36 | 4.67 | 6.93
